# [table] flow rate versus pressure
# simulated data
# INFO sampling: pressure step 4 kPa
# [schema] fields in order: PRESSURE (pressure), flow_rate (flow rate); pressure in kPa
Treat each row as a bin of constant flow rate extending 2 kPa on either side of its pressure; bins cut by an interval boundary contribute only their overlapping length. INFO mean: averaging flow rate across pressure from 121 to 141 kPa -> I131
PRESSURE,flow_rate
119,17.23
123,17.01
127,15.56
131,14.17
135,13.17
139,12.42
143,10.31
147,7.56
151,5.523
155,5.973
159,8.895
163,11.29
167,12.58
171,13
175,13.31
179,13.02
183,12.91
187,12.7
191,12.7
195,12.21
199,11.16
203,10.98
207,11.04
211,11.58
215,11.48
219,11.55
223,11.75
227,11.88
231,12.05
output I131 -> 14.5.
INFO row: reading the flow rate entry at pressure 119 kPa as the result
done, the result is 17.23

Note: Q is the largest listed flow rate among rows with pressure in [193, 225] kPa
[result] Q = 12.21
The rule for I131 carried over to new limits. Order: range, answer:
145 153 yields 6.54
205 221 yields 11.4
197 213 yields 11.2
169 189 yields 13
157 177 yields 11.8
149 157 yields 5.75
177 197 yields 12.7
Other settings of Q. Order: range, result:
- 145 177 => 13.31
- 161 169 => 12.58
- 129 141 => 14.17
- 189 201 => 12.7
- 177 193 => 13.02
